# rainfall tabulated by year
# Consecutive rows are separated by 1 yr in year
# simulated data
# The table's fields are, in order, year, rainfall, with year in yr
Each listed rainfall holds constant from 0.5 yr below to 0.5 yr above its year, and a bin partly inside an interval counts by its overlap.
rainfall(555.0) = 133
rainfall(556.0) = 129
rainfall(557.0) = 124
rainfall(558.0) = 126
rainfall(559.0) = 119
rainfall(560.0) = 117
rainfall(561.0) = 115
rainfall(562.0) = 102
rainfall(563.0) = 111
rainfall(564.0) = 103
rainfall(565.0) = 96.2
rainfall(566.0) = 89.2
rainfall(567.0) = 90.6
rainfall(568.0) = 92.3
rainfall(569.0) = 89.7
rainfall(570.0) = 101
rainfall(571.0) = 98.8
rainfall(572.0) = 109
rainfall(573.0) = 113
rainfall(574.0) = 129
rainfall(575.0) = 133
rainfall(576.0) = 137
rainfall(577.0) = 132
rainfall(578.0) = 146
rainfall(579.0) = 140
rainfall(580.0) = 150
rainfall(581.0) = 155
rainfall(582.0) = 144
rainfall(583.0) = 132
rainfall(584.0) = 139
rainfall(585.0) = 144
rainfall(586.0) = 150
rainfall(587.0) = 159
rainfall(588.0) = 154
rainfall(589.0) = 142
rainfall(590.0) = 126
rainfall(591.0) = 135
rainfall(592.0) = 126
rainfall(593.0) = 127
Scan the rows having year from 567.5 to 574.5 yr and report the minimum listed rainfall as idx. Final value 89.7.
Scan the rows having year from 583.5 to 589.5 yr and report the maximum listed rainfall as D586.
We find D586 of 159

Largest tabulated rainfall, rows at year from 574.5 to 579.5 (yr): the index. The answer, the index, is 146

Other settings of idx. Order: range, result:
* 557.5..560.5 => 117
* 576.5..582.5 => 132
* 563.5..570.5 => 89.2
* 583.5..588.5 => 139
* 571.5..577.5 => 109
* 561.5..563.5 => 102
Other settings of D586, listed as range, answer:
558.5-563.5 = 119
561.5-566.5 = 111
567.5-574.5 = 129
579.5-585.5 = 155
